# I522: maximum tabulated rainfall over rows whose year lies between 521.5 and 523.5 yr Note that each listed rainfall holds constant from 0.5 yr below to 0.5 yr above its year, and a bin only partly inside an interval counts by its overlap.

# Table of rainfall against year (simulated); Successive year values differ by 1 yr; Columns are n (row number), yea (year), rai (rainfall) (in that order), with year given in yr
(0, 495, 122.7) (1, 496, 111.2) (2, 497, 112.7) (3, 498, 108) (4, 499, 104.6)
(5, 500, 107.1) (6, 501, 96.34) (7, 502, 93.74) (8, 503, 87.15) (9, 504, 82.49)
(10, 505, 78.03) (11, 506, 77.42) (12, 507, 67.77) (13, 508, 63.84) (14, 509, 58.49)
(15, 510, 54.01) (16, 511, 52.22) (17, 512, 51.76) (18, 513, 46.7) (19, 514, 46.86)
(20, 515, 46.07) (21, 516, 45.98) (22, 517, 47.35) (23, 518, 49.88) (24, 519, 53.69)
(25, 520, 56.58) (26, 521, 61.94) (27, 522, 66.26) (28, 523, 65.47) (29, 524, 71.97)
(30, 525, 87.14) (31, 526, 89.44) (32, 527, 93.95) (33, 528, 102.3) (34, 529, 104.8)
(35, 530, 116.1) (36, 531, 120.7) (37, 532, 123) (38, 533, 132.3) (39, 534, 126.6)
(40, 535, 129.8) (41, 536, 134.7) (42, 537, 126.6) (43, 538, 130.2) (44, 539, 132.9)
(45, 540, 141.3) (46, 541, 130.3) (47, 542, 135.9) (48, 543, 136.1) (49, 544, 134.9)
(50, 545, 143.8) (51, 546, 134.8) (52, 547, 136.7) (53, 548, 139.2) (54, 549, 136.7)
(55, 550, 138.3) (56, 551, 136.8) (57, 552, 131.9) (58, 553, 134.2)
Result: 66.26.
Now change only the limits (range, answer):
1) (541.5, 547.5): 143.8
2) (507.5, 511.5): 63.84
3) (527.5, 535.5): 132.3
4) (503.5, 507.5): 82.49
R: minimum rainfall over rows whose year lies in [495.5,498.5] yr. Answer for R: 108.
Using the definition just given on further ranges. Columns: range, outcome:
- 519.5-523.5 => 56.58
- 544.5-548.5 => 134.8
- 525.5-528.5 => 89.44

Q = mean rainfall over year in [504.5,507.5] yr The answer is 74.4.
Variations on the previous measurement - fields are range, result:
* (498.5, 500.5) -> 106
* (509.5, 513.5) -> 51.2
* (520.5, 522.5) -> 64.1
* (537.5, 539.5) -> 132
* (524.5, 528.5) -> 93.2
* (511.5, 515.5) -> 47.8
